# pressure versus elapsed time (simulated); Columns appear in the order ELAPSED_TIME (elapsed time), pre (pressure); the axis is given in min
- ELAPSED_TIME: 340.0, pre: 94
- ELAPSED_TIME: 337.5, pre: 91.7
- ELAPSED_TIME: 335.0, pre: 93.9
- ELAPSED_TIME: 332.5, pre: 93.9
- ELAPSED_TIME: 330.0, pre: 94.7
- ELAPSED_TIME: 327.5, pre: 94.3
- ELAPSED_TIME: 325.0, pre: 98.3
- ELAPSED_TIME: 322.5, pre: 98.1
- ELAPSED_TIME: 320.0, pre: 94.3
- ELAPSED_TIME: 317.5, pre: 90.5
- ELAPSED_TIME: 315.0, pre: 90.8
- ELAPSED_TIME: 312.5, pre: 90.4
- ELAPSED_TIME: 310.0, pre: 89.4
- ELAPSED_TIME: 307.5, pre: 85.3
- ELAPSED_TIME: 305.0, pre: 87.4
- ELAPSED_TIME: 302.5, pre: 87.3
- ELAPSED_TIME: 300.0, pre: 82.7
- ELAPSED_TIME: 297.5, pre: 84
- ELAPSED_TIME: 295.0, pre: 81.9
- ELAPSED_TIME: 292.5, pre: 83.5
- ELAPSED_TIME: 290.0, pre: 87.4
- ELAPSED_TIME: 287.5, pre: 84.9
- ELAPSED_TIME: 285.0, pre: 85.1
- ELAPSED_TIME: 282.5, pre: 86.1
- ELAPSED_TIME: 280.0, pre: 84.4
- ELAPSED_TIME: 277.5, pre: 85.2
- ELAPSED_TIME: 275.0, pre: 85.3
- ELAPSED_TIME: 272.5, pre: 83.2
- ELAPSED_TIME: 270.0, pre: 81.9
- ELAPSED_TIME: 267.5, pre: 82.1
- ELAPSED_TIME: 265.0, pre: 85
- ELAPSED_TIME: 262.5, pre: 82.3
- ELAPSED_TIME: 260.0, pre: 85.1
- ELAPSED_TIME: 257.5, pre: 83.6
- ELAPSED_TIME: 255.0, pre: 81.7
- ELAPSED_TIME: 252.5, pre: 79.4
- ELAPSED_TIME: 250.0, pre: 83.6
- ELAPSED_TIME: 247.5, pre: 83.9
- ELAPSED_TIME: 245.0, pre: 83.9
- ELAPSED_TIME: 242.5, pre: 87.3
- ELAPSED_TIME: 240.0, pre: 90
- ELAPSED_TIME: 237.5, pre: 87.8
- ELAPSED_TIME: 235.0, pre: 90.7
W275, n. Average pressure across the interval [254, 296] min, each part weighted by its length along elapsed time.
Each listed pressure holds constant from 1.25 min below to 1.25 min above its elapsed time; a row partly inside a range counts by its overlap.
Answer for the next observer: 84.1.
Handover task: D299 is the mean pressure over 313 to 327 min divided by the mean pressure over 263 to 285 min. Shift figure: 1.12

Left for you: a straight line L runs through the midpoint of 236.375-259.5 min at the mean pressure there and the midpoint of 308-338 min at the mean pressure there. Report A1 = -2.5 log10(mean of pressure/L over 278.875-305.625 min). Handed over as 0.06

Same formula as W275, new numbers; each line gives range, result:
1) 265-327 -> 87.1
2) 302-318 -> 88.7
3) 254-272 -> 83.1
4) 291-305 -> 84.3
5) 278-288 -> 85.1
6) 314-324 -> 93.6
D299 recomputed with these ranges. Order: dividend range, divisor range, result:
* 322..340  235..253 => 1.11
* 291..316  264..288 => 1.02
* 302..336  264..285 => 1.09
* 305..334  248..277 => 1.11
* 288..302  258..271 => 1.01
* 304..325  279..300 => 1.08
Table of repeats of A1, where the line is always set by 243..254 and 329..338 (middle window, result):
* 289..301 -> 0.063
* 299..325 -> 0.011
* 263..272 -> 0.031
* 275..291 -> 0.023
